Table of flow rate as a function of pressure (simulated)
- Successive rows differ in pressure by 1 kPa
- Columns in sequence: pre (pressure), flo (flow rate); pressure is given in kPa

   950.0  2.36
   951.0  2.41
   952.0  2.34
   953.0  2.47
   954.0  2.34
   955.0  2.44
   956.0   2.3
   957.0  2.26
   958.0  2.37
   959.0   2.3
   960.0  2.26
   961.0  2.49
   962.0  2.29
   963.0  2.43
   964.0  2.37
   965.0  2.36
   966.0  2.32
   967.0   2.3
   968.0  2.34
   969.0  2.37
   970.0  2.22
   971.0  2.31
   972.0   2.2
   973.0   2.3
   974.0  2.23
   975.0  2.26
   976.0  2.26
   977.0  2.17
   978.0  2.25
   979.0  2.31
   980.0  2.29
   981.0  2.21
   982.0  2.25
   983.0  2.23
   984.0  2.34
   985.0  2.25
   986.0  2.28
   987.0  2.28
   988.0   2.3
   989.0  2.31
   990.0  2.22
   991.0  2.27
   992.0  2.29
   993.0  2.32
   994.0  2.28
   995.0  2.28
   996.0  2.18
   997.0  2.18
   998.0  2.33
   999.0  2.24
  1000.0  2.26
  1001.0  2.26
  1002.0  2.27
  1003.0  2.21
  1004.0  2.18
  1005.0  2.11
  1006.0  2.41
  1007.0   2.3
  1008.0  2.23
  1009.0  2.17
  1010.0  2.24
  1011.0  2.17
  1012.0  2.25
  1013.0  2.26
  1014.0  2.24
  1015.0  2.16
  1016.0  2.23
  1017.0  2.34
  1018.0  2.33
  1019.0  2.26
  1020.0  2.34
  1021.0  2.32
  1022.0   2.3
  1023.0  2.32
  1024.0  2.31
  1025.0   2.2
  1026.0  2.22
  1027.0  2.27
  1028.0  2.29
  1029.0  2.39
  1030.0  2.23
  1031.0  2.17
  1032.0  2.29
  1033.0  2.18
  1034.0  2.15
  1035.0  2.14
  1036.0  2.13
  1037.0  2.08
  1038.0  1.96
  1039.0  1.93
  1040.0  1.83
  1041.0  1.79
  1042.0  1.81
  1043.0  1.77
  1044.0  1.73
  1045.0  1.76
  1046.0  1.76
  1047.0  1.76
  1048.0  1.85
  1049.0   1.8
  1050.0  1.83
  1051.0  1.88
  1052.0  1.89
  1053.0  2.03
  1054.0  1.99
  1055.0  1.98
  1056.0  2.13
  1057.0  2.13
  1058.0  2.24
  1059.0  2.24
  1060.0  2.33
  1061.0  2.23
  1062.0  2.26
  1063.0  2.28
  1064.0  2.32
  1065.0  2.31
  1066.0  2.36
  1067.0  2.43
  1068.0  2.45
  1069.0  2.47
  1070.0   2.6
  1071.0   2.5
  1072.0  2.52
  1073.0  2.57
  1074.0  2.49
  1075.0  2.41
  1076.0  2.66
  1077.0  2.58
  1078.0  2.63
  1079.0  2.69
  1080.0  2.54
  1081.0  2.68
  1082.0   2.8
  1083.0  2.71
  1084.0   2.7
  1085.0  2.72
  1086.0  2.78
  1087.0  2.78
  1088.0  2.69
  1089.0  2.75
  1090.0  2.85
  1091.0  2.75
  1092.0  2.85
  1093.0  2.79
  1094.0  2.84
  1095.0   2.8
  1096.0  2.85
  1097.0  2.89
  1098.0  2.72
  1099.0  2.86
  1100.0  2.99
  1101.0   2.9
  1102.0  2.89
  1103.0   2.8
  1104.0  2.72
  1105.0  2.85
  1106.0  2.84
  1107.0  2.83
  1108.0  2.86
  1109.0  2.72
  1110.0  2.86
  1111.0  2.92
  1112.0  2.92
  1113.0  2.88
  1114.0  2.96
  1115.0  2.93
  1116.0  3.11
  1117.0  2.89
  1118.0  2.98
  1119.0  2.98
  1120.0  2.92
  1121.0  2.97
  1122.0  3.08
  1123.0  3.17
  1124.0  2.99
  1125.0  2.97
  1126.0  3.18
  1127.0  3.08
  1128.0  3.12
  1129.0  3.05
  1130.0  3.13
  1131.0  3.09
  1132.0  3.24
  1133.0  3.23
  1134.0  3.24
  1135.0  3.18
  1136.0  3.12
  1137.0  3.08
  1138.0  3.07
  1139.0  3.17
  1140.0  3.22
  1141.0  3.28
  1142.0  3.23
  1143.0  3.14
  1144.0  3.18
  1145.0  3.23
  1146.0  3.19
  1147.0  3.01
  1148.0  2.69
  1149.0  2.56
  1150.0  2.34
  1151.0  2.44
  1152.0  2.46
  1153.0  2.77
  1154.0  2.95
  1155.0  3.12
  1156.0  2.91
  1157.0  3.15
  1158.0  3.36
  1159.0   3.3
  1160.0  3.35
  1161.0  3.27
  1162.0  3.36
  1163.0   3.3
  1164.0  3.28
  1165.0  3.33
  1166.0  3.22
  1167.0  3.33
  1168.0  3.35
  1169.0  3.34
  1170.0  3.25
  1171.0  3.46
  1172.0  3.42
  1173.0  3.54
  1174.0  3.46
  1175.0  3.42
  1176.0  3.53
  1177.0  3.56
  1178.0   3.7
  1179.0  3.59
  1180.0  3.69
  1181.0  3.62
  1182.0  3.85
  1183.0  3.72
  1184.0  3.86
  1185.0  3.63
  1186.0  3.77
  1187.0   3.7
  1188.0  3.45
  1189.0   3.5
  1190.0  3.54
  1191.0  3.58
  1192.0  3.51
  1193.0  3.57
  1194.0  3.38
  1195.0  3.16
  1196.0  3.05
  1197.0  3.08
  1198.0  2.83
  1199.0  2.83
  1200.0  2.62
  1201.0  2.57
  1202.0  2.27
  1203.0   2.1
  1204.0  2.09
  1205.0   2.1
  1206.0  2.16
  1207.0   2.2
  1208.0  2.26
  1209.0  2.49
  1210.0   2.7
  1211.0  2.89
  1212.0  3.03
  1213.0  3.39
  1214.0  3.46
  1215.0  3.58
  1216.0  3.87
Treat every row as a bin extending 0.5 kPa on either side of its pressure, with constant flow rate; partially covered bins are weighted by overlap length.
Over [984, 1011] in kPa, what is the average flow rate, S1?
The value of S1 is 2.26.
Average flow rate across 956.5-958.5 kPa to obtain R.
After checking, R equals 2.31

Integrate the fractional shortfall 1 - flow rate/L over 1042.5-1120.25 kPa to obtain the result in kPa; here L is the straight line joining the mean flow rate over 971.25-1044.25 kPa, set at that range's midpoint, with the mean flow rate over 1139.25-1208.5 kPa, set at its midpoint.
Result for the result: 3.0 kPa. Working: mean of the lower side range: 2.21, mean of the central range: 2.54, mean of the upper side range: 3.15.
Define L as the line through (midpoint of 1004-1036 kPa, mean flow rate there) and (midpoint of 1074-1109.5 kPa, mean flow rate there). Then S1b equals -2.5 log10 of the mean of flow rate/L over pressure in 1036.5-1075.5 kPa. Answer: 0.18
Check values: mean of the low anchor 2.25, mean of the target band 2.12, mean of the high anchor 2.76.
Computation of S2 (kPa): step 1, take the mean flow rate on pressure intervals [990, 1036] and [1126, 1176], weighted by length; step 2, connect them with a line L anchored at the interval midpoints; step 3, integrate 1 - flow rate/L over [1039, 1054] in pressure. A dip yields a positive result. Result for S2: 3.9 kPa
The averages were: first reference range 2.25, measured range 1.83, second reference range 3.15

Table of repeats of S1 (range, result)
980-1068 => 2.17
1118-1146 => 3.12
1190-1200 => 3.21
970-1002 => 2.26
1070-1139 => 2.87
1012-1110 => 2.38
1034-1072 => 2.09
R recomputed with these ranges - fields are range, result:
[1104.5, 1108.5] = 2.84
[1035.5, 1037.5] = 2.1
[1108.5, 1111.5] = 2.83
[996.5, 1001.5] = 2.25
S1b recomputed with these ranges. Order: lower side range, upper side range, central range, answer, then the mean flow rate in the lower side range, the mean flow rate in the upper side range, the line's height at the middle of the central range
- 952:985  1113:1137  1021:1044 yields 0.23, 2.31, 3.07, 2.62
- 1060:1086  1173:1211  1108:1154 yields -0.07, 2.52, 3.14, 2.82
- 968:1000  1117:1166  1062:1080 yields 0.10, 2.27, 3.07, 2.71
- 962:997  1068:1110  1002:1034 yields 0.08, 2.28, 2.73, 2.44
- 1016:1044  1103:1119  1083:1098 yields -0.03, 2.15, 2.89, 2.7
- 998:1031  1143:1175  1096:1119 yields -0.02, 2.26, 3.13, 2.82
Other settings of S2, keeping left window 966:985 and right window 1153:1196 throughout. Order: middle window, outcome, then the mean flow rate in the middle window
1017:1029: 1.2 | 2.29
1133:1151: 1.1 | 3.04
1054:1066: 2.4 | 2.22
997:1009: 0.9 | 2.25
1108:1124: 0.7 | 2.95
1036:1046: 3.0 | 1.86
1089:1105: 0.8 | 2.83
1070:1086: 1.4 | 2.62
